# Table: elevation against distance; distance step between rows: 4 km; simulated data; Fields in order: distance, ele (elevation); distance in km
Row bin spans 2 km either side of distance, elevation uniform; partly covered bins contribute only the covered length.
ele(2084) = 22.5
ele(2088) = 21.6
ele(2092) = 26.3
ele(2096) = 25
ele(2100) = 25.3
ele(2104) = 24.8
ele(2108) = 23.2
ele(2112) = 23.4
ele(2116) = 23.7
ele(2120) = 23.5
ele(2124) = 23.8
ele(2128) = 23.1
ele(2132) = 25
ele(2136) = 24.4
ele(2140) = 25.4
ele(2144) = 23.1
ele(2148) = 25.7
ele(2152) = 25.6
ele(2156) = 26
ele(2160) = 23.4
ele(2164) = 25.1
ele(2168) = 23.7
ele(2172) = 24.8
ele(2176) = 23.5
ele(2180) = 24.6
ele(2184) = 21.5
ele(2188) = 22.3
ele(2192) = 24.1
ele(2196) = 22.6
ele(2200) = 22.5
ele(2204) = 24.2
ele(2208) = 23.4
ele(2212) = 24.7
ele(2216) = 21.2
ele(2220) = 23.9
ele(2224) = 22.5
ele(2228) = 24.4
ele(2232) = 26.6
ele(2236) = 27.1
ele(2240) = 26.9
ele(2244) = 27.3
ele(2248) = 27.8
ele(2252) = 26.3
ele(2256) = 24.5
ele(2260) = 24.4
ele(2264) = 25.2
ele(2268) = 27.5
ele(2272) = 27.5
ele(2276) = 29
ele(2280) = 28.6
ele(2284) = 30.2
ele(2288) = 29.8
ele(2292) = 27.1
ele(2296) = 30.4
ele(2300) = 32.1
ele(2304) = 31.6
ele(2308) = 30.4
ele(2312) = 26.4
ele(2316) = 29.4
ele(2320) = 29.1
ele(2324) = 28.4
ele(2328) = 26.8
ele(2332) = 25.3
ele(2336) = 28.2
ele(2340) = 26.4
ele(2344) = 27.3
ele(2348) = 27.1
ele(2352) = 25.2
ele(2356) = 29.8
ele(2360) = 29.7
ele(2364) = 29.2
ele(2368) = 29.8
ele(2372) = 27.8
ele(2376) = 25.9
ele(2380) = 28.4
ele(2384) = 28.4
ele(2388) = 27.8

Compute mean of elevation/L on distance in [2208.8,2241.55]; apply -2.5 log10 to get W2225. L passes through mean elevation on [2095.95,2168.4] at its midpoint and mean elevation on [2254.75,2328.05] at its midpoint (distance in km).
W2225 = 0.09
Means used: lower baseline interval 24.4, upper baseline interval 28.4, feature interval 24.6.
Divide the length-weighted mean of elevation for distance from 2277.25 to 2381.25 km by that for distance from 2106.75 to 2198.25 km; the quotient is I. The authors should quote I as 1.2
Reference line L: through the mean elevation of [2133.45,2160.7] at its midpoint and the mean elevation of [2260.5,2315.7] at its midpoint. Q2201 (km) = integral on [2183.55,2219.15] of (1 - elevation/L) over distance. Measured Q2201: 4.5 km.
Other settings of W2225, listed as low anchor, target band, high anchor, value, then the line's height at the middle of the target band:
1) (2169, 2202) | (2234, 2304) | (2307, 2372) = -0.082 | 25.8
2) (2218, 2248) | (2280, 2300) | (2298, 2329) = -0.048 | 28.3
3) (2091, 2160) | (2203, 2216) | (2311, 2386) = 0.093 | 25.8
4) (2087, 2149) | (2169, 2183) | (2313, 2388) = 0.048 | 25.1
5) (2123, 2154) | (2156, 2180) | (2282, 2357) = 0.038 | 25.2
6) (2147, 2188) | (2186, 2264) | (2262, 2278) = 0.060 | 26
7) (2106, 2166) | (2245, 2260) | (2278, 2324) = 0.078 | 28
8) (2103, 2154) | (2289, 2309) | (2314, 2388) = -0.123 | 27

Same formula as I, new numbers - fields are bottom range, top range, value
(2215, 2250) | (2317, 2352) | 1.07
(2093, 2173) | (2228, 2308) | 1.14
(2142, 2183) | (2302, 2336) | 1.16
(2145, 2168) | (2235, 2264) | 1.05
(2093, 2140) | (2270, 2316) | 1.21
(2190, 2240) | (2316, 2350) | 1.14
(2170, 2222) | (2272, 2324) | 1.26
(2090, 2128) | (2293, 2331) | 1.20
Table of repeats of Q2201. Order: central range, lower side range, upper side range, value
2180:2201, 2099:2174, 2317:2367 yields 2.0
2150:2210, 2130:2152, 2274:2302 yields 5.1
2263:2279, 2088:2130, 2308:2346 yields -0.5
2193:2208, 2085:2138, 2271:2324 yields 1.9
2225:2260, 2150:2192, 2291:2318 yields 1.2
